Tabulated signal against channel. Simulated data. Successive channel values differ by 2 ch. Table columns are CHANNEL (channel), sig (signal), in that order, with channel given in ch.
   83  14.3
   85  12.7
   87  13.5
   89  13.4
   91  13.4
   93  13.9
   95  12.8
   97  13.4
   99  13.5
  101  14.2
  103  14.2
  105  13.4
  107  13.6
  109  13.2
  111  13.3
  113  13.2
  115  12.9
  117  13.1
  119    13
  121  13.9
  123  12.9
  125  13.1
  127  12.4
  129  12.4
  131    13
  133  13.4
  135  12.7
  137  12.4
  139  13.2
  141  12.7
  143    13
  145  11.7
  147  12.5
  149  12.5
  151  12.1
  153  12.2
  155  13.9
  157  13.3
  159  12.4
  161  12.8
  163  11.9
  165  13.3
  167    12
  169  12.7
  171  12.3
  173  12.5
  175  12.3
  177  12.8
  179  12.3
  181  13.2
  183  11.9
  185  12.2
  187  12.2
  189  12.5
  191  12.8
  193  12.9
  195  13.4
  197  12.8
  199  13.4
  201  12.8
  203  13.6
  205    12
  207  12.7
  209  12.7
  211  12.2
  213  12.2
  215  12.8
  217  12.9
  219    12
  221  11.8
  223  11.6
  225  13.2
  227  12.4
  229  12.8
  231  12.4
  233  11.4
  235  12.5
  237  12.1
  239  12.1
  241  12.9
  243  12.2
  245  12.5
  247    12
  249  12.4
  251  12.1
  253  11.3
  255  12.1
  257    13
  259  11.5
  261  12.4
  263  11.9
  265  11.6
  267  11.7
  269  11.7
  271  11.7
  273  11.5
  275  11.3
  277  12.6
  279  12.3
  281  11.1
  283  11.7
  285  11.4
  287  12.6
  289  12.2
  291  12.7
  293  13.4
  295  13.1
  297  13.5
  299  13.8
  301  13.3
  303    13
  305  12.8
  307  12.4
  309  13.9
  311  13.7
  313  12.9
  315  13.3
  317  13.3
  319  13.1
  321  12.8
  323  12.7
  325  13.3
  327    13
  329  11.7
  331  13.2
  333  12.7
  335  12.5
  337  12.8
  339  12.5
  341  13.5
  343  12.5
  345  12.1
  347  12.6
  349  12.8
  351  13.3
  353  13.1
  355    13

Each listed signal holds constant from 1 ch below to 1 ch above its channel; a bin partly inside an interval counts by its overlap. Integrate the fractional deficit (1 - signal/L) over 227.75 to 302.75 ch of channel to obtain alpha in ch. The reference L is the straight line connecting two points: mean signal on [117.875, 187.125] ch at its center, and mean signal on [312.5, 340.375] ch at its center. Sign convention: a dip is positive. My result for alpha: 3.17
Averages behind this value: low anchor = 12.7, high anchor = 12.9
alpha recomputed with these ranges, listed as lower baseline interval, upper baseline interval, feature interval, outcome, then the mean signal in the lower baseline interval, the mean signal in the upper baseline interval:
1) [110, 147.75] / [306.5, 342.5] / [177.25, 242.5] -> 2.0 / 12.9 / 13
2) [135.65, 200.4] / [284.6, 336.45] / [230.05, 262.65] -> 1.6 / 12.6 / 13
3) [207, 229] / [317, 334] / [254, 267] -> 0.5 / 12.4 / 12.8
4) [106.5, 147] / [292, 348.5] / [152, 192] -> 1.1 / 12.9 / 13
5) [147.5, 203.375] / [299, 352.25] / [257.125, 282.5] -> 2.0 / 12.7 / 12.9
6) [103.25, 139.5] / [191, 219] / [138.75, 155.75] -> 0.5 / 13.1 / 12.8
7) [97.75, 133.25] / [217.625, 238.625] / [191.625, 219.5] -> -0.7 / 13.3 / 12.2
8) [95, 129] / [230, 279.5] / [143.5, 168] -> 0.7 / 13.3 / 12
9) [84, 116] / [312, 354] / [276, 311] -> 0.6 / 13.4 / 12.8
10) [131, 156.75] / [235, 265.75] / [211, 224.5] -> 0.1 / 12.7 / 12.2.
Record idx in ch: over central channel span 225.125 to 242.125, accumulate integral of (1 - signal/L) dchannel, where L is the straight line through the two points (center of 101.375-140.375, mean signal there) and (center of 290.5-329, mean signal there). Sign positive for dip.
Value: 0.98 ch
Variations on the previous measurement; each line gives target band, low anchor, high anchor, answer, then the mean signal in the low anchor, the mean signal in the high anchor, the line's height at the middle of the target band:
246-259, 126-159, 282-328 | 0.8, 12.7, 13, 12.9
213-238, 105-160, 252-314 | 0.5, 12.9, 12.4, 12.6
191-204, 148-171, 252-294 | -0.7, 12.6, 12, 12.4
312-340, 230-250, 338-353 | -0.4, 12.2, 12.8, 12.7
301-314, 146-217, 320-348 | -0.4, 12.6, 12.7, 12.7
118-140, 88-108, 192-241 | 0.6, 13.6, 12.5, 13.3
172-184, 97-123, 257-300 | 0.4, 13.4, 12.2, 12.9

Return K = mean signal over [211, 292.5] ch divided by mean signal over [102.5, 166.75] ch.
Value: 0.94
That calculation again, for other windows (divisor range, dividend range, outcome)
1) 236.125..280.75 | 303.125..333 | 1.08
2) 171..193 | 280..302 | 1.01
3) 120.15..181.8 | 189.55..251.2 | 0.99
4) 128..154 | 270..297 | 0.97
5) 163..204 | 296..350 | 1.02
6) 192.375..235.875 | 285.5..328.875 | 1.04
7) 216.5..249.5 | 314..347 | 1.04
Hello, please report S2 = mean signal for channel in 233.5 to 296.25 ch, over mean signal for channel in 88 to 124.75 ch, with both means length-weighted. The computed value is 0.90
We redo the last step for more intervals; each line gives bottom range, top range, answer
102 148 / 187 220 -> 0.98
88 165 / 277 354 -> 0.98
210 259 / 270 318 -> 1.03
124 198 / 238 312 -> 0.98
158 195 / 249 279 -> 0.95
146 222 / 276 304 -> 1.00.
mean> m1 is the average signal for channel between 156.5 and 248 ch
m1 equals 12.5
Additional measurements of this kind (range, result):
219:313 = 12.3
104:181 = 12.8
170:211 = 12.7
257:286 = 11.8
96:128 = 13.3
